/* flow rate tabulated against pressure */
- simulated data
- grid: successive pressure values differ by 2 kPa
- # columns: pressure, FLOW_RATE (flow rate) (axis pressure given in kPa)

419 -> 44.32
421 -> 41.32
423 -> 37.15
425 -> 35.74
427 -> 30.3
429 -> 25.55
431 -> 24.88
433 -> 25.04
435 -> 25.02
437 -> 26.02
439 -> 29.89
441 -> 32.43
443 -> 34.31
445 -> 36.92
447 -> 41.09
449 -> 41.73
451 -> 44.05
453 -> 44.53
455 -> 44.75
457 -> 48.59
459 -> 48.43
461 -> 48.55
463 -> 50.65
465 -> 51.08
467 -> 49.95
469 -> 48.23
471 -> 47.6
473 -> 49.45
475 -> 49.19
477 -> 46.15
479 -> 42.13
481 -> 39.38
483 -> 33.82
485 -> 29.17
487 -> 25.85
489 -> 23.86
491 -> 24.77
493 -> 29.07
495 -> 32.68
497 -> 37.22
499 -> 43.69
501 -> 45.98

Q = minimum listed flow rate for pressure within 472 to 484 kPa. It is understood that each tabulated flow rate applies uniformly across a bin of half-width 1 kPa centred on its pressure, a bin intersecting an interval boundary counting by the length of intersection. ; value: 33.82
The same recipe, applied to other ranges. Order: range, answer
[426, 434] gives 24.88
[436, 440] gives 26.02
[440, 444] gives 32.43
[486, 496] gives 23.86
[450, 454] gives 44.05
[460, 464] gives 48.55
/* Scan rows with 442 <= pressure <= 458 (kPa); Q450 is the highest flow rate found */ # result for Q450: 48.59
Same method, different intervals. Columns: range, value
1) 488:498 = 37.22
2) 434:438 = 26.02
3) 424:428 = 35.74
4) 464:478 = 51.08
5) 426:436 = 30.3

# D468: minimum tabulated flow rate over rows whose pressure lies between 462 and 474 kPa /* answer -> 47.6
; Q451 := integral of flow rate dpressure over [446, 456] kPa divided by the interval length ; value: 43.2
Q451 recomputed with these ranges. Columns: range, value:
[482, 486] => 31.5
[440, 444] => 33.4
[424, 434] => 28.3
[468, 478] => 48.1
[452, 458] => 46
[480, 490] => 30.4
